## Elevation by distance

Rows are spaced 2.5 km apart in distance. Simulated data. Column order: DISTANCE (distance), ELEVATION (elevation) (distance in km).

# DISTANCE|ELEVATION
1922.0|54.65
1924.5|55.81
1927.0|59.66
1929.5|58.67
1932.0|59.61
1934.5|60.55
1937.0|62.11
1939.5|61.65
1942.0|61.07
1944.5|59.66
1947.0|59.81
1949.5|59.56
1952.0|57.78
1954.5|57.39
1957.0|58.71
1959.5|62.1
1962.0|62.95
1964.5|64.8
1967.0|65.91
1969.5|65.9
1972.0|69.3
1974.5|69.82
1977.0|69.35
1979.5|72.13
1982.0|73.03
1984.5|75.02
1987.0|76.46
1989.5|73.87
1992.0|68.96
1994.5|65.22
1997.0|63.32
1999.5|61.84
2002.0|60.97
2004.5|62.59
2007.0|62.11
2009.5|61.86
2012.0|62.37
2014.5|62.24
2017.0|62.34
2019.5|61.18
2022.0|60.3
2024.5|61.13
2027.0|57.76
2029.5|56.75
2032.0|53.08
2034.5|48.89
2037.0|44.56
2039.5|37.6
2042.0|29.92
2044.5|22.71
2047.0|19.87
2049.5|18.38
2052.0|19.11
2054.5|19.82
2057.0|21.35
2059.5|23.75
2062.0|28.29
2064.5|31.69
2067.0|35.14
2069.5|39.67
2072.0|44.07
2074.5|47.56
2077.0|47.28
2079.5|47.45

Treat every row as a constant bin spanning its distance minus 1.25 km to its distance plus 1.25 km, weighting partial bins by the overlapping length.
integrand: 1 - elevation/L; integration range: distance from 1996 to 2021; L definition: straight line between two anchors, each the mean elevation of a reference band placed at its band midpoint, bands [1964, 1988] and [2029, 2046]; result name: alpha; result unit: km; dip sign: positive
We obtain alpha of -3.4 km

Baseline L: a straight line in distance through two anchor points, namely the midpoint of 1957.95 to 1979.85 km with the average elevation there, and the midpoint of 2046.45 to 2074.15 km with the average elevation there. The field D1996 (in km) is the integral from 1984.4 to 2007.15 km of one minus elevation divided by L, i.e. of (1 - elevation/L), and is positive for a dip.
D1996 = -4.7 km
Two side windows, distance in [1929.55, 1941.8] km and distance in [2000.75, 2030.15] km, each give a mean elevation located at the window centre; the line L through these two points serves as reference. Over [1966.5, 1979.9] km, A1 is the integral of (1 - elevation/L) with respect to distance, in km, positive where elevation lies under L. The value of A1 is -1.71 km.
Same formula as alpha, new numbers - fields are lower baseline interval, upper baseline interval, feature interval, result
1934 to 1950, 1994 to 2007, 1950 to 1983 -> -1.9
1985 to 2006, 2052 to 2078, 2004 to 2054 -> 4.3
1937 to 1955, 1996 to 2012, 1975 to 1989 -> -2.7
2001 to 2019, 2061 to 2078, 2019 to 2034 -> -0.5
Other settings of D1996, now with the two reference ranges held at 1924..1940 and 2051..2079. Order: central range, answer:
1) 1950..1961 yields -0.8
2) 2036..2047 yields 1.8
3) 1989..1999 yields -4.1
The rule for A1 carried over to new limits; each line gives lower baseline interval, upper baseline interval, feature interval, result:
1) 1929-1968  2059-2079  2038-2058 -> 8.69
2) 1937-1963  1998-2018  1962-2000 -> -4.83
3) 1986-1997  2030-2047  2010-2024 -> -2.29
